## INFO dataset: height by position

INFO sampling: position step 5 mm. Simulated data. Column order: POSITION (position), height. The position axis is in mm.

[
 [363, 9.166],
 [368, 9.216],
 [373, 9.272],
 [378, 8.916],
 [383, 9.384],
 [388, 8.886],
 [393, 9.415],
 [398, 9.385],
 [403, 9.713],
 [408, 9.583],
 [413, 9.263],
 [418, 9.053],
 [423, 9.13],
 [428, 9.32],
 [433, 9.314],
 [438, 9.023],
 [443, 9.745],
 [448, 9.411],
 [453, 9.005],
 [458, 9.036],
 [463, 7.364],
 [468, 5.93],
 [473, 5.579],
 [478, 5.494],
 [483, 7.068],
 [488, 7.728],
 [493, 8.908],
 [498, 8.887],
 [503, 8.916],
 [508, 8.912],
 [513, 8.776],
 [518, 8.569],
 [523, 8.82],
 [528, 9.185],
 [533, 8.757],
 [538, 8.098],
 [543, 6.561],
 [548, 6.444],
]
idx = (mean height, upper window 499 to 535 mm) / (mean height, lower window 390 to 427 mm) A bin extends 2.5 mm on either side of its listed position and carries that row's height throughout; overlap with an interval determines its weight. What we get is 0.95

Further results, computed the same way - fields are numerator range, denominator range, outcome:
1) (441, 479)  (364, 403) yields 0.84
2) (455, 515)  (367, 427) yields 0.83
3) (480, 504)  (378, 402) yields 0.89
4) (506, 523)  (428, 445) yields 0.94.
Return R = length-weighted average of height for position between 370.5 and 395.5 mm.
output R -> 9.17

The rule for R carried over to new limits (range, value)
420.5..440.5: 9.2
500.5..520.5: 8.79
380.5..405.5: 9.36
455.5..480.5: 6.68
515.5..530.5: 8.86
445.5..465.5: 8.7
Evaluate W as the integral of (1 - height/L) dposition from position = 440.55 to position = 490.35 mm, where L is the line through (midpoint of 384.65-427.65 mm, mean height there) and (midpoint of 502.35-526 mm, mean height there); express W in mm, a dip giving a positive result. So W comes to 7.7 mm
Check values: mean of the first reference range 9.31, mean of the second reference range 8.8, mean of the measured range 7.63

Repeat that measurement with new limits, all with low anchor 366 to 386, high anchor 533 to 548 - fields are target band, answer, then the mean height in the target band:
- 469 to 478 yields 2.8 mm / 5.61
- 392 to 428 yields -2.2 mm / 9.36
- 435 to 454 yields -2.0 mm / 9.32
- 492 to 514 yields -3.0 mm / 8.88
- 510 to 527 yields -2.5 mm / 8.77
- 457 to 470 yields 1.5 mm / 7.32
